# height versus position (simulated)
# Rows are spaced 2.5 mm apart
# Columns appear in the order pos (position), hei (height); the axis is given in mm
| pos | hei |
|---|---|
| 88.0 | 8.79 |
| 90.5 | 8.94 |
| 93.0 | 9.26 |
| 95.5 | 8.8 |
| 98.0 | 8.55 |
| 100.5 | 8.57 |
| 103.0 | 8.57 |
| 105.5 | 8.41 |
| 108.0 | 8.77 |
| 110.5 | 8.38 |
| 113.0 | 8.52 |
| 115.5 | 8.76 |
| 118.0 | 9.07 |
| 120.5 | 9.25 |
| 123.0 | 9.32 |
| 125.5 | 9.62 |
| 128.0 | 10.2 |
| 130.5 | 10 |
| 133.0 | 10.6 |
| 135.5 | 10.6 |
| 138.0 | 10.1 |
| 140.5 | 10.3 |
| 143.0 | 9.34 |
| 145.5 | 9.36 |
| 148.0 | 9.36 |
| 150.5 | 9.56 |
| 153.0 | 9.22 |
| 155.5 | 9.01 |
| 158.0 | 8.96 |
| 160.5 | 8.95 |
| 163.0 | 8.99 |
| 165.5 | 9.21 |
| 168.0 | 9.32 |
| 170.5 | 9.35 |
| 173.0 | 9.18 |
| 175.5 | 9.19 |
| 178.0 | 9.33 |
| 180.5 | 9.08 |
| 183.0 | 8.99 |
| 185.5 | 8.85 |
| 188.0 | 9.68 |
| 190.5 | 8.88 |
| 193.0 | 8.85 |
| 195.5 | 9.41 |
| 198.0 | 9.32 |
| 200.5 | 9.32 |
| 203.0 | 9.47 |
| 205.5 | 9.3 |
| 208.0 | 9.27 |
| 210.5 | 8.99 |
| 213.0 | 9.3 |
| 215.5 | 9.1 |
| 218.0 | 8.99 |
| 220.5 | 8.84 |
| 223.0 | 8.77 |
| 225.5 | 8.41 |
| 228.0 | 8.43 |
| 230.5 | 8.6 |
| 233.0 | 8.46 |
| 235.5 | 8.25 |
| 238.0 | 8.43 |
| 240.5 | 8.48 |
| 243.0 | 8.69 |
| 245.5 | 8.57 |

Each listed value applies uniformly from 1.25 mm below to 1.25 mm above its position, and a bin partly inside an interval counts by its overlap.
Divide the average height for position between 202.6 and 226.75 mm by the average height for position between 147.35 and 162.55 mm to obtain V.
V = 1.0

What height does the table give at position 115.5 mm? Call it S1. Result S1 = 8.76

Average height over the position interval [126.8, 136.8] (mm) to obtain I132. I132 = 10.3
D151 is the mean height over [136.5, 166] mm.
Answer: 9.38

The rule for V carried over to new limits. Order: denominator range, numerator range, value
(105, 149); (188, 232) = 0.95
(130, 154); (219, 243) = 0.87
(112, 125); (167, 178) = 1.03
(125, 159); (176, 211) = 0.94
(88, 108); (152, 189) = 1.05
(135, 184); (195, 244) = 0.95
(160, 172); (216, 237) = 0.94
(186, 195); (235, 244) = 0.93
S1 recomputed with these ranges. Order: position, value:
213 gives 9.3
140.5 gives 10.3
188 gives 9.68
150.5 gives 9.56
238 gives 8.43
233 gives 8.46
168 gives 9.32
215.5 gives 9.1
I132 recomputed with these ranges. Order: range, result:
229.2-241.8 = 8.44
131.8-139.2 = 10.4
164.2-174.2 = 9.26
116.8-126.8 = 9.32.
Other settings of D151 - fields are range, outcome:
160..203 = 9.18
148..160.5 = 9.18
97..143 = 9.32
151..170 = 9.12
